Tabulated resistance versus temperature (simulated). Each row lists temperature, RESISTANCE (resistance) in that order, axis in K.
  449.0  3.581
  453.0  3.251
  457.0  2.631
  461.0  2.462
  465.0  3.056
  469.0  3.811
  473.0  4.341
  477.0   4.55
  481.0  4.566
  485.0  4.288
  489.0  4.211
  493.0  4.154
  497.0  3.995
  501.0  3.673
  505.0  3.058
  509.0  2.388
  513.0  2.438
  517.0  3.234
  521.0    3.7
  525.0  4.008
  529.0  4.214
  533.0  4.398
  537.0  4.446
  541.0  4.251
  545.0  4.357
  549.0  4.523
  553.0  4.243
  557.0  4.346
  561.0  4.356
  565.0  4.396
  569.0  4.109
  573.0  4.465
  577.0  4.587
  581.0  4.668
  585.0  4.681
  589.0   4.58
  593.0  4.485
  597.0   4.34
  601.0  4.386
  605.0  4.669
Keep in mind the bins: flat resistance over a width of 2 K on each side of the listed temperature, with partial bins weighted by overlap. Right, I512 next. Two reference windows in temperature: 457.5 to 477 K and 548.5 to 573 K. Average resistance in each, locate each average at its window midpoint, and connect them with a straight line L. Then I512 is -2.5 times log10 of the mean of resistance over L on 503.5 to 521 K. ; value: 0.327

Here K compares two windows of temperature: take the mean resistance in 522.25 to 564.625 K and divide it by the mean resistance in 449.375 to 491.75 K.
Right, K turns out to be 1.16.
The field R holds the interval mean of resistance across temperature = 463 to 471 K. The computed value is 3.43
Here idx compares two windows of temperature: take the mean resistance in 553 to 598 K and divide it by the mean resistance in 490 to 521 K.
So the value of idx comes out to 1.33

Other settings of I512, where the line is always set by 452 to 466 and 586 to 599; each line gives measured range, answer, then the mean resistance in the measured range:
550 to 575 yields -0.057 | 4.33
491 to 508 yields -0.105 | 3.64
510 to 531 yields 0.039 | 3.46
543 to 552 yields -0.130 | 4.42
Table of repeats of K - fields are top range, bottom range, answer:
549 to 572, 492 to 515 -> 1.33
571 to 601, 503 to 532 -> 1.36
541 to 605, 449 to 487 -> 1.21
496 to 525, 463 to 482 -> 0.80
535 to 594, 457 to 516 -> 1.23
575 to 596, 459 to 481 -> 1.23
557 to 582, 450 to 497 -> 1.17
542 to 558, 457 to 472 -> 1.39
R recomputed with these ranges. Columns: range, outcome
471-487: 4.44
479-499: 4.24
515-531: 3.79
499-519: 2.96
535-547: 4.35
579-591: 4.64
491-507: 3.72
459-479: 3.64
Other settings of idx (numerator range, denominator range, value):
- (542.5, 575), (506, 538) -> 1.22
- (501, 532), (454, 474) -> 1.05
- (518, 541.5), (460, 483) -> 1.07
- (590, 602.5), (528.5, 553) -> 1.01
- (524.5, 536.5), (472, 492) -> 0.97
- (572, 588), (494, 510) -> 1.36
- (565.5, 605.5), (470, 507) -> 1.10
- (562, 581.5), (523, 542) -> 1.04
